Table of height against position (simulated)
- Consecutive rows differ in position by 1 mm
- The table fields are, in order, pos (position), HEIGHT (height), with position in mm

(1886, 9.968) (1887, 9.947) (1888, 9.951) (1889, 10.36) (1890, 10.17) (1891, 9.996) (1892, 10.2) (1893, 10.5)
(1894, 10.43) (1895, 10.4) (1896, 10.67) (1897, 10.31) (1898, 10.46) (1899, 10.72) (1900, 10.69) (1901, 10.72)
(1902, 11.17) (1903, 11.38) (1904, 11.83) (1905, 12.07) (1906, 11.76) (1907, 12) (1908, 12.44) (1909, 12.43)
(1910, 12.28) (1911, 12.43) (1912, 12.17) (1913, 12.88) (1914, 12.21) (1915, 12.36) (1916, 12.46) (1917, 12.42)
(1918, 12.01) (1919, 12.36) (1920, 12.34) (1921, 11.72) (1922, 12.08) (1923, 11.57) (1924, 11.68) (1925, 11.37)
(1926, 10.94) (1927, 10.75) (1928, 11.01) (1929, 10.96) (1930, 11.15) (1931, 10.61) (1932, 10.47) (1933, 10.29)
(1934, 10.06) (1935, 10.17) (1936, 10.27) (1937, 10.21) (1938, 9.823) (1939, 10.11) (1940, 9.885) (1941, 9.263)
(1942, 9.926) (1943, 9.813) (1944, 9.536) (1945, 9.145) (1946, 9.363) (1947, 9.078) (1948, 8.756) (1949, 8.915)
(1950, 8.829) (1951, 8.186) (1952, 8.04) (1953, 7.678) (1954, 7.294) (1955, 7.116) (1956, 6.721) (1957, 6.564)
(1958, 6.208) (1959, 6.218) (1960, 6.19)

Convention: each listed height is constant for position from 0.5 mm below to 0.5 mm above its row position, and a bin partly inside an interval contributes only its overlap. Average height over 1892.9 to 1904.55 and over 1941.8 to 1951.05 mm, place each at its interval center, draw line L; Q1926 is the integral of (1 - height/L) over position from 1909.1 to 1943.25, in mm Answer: -4.6 mm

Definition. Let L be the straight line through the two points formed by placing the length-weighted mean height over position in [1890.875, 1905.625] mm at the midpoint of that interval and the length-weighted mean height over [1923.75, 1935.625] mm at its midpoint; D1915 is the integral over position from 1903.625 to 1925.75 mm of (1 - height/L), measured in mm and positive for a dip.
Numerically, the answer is -2.7 mm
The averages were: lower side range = 10.8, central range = 12.1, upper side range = 10.8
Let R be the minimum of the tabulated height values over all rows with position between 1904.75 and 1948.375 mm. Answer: 8.756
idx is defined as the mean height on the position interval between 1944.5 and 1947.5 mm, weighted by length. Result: 9.2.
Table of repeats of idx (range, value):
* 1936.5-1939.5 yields 10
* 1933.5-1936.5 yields 10.2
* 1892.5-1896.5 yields 10.5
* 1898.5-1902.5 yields 10.8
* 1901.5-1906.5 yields 11.6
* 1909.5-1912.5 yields 12.3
